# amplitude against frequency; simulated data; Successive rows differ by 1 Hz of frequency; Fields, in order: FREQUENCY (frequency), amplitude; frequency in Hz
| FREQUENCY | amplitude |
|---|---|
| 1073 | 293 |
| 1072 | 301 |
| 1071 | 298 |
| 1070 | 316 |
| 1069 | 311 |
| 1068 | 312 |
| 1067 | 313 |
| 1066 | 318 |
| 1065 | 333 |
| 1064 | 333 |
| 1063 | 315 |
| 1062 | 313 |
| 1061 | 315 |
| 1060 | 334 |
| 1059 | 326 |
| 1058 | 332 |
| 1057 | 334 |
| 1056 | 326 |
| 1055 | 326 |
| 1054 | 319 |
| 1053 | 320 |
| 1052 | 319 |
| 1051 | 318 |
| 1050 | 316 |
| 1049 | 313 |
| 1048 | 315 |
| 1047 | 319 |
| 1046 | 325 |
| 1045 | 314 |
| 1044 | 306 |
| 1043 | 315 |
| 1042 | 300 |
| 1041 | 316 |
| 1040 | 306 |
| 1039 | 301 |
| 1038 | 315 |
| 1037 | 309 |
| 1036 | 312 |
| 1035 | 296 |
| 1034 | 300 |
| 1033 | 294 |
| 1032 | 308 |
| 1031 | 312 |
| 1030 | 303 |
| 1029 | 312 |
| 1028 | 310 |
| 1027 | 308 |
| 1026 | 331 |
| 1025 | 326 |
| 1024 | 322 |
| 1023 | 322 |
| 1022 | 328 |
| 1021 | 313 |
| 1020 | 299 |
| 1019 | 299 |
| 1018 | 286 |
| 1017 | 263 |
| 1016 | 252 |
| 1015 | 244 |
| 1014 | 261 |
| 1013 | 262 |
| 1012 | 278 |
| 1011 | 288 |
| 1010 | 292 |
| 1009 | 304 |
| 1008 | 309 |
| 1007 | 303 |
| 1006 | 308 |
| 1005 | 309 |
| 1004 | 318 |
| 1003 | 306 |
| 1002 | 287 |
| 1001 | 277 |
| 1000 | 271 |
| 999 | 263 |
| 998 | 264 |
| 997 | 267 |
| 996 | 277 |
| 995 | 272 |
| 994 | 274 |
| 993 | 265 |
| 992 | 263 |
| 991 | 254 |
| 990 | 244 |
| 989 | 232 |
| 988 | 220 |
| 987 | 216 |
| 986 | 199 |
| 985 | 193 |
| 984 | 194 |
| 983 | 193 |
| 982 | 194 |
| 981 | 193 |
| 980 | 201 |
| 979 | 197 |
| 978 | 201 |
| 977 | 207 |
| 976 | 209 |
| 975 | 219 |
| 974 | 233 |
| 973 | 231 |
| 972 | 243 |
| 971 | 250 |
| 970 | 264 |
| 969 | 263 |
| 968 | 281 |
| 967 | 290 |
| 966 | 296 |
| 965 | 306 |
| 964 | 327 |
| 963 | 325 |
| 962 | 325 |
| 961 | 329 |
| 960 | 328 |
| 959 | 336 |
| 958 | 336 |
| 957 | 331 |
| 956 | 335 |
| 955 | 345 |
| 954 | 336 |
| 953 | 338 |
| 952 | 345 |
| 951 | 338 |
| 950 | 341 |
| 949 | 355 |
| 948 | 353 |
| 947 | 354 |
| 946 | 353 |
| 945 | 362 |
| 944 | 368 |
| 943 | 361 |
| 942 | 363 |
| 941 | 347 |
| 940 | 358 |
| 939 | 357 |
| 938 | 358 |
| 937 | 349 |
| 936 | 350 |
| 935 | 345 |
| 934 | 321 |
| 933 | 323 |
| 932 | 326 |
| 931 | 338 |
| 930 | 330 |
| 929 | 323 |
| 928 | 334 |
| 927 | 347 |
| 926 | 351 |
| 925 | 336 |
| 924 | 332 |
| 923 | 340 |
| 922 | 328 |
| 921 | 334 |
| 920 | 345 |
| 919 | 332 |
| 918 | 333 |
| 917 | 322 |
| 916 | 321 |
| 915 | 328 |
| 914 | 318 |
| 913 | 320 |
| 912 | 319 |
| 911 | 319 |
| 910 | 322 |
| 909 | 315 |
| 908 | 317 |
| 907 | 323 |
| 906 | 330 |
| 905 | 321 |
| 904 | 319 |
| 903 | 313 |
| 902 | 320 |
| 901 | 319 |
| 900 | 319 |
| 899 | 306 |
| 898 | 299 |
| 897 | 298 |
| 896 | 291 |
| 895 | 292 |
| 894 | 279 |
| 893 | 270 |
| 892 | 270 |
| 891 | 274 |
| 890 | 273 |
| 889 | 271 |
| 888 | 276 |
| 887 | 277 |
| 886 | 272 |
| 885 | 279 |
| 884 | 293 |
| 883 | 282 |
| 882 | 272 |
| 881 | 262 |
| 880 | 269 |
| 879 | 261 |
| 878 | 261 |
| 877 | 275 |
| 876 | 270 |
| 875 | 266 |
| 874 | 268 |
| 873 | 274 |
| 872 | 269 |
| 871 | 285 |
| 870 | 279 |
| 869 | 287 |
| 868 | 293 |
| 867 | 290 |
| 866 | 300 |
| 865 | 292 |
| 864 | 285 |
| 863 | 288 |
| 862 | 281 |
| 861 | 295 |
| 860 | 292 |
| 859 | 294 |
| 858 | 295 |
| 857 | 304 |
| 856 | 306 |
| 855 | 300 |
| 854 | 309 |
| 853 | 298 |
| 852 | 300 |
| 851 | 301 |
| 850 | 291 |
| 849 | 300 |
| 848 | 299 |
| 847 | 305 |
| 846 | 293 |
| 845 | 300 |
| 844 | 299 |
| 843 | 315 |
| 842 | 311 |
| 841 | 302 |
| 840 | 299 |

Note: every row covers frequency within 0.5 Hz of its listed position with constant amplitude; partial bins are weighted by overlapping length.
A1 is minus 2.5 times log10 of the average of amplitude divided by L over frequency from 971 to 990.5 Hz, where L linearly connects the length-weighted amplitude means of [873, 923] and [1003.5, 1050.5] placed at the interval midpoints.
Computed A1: 0.38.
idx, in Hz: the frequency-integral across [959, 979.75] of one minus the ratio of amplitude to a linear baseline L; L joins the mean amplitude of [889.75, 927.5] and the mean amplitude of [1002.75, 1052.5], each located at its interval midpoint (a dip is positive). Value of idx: 2.86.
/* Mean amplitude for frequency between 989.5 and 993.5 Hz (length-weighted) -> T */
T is 256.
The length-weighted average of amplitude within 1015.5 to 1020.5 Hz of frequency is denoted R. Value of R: 280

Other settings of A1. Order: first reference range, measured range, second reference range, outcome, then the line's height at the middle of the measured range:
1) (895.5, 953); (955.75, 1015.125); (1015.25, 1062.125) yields 0.21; 321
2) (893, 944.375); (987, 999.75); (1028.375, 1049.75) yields 0.23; 316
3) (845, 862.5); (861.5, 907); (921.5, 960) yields 0.10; 314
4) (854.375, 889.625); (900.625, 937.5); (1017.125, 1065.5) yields -0.13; 291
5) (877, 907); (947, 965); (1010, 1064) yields -0.13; 297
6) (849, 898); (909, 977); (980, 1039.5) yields -0.15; 281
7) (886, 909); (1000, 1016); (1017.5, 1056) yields 0.08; 309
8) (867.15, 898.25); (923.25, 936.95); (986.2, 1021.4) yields -0.21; 276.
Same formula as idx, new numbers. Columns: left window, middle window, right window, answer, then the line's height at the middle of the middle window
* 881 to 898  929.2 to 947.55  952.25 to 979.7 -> -4.2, 283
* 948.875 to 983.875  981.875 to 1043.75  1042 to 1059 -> 4.1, 302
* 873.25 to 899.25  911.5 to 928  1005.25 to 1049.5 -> -2.8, 283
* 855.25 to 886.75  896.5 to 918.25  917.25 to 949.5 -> 0.0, 318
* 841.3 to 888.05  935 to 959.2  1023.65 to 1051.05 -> -4.0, 299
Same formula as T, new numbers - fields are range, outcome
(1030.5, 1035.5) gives 302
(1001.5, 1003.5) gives 296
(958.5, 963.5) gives 329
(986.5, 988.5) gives 218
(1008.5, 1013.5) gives 285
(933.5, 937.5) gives 341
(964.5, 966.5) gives 301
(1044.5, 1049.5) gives 317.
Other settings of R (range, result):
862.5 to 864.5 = 286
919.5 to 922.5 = 336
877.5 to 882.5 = 265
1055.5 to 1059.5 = 330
